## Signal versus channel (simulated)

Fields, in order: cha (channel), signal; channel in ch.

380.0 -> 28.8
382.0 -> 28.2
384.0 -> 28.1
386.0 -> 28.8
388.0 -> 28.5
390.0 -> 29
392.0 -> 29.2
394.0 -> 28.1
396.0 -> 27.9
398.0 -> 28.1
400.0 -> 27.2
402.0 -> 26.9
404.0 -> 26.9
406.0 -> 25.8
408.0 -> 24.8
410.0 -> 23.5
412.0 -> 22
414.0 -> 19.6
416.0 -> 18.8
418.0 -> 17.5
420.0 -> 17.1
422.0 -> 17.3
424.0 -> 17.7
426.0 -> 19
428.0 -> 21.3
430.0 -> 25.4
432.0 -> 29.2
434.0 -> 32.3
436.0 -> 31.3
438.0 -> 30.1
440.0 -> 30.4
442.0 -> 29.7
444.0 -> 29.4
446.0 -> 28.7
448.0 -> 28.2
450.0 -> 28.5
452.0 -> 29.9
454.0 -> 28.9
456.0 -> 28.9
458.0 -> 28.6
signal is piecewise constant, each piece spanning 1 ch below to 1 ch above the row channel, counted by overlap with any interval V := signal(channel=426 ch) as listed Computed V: 19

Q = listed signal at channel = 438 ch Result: 30.1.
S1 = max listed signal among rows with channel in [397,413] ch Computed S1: 28.1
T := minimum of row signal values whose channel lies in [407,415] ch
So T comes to 19.6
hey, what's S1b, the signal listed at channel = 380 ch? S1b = 28.8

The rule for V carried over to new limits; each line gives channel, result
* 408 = 24.8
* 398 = 28.1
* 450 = 28.5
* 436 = 31.3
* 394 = 28.1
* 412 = 22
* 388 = 28.5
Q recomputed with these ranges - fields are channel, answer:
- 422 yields 17.3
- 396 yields 27.9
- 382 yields 28.2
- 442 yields 29.7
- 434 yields 32.3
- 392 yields 29.2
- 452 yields 29.9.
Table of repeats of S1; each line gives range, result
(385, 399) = 29.2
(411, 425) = 22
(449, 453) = 29.9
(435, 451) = 31.3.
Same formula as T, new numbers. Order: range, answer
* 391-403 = 26.9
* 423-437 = 17.7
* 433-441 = 30.1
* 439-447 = 28.7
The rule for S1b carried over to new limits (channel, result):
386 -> 28.8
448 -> 28.2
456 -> 28.9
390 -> 29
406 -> 25.8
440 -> 30.4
